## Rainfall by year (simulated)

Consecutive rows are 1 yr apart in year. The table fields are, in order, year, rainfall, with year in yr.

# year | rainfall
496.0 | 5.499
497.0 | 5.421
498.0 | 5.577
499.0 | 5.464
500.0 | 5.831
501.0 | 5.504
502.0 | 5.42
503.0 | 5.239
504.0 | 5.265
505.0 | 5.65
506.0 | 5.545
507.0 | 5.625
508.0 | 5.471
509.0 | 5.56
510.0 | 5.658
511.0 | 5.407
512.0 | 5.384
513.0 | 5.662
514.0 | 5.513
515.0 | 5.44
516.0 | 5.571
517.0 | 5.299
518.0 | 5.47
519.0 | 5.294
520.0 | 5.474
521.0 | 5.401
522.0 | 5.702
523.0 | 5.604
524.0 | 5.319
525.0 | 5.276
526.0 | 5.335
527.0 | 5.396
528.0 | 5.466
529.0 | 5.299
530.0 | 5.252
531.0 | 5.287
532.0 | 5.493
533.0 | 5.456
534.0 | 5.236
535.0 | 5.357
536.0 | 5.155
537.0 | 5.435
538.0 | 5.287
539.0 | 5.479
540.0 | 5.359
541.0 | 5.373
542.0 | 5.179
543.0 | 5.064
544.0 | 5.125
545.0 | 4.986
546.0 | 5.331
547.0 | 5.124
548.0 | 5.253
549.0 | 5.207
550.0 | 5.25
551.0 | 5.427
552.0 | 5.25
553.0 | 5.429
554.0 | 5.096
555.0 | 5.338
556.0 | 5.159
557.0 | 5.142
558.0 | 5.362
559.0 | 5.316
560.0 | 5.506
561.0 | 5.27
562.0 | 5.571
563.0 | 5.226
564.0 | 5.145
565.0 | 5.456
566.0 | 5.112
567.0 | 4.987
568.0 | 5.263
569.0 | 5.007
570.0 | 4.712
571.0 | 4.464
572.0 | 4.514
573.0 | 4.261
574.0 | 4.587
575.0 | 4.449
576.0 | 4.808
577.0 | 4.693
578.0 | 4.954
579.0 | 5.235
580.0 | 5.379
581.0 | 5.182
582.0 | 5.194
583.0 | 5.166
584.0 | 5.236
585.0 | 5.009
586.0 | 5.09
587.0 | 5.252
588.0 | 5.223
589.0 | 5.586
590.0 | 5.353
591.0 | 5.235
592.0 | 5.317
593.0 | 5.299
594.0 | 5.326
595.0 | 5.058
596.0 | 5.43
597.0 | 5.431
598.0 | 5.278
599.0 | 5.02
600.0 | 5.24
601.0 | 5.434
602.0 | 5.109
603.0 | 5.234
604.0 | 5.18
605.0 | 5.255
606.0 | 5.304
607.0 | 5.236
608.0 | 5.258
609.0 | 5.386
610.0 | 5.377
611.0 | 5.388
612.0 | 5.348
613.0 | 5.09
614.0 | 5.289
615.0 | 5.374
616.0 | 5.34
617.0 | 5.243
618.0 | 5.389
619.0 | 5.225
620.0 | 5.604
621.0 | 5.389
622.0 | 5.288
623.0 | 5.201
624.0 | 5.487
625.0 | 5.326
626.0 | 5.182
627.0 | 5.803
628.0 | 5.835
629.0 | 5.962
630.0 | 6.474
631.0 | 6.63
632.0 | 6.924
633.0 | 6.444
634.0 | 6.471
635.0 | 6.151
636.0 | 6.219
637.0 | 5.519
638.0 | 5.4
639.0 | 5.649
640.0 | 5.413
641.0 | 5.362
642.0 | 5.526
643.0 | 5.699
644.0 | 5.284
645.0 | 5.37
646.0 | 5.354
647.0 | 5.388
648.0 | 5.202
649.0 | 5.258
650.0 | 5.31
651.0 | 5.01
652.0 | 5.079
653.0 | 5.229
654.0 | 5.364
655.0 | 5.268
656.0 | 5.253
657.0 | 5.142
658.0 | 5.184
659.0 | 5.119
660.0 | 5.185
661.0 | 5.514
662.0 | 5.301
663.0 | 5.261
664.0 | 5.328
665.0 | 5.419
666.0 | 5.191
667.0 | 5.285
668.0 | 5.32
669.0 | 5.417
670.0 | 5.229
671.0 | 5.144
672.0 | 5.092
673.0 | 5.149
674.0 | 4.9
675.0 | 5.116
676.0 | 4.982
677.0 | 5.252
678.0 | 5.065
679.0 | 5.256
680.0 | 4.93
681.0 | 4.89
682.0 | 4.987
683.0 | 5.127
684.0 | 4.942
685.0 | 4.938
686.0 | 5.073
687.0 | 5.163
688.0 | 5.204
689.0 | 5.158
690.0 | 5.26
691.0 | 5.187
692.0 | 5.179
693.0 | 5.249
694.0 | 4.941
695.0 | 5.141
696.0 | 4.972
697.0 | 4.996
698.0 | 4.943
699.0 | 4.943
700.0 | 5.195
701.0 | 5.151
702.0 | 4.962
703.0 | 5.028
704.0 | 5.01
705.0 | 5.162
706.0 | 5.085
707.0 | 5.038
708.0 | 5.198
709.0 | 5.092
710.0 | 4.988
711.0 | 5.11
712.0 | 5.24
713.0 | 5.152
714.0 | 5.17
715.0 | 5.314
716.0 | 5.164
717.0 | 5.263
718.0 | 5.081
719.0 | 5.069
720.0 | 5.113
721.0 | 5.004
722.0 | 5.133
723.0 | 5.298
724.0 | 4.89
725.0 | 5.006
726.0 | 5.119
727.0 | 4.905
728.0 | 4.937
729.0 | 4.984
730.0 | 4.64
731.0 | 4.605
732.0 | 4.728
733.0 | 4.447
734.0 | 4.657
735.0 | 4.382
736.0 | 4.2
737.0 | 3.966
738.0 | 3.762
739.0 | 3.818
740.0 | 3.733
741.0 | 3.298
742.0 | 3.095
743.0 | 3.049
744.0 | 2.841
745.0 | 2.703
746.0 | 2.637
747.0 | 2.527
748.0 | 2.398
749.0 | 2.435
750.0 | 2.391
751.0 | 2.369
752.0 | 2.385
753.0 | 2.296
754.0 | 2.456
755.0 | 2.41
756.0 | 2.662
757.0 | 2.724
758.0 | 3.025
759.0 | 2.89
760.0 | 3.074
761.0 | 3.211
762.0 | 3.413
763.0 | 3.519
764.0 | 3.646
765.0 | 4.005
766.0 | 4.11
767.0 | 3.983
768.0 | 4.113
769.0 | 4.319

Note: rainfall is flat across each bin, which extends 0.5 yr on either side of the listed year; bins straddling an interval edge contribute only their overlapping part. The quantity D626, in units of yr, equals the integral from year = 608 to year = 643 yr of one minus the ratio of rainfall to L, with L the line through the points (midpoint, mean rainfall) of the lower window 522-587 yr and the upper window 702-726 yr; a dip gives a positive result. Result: -3.29 yr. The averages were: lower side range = 5.18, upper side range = 5.11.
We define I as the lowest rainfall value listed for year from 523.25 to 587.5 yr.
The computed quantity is 4.261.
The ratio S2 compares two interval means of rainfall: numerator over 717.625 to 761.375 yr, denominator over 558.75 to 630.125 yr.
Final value 0.71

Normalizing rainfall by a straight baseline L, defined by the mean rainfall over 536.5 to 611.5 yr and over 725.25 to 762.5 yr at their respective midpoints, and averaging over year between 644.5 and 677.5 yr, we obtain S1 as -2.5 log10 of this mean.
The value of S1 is -0.215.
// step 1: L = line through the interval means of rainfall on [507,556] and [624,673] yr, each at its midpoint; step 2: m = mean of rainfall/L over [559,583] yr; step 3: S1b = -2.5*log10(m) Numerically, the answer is 0.08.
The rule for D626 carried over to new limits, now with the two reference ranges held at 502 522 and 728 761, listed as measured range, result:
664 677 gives -3.85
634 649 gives -4.50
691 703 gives -4.15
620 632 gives -3.59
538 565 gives -0.87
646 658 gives -3.02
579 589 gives -0.84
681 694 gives -4.24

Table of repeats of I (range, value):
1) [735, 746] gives 2.637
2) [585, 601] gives 5.009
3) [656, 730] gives 4.64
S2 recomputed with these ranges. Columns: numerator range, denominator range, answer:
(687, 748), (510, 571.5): 0.88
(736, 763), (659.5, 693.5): 0.57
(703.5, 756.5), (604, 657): 0.76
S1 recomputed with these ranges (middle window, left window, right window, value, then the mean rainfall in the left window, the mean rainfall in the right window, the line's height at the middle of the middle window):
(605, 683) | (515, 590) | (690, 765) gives -0.15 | 5.21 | 4.23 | 4.7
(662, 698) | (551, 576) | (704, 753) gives -0.14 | 5.07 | 4.29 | 4.52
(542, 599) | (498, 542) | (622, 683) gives 0.06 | 5.43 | 5.42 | 5.43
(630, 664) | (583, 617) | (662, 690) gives -0.07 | 5.27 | 5.15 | 5.19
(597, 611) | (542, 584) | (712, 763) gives -0.10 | 5.1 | 3.89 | 4.82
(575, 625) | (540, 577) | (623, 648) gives 0.04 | 5.1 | 5.76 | 5.46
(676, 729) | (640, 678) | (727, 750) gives -0.16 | 5.26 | 3.72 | 4.41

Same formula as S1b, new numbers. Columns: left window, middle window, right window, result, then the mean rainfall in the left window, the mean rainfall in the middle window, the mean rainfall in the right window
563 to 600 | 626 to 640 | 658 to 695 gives -0.18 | 5.08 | 6.06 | 5.16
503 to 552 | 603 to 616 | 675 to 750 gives -0.05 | 5.38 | 5.29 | 4.67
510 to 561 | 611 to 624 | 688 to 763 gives -0.09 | 5.34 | 5.32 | 4.27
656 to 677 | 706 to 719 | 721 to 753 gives -0.19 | 5.22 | 5.15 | 3.84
